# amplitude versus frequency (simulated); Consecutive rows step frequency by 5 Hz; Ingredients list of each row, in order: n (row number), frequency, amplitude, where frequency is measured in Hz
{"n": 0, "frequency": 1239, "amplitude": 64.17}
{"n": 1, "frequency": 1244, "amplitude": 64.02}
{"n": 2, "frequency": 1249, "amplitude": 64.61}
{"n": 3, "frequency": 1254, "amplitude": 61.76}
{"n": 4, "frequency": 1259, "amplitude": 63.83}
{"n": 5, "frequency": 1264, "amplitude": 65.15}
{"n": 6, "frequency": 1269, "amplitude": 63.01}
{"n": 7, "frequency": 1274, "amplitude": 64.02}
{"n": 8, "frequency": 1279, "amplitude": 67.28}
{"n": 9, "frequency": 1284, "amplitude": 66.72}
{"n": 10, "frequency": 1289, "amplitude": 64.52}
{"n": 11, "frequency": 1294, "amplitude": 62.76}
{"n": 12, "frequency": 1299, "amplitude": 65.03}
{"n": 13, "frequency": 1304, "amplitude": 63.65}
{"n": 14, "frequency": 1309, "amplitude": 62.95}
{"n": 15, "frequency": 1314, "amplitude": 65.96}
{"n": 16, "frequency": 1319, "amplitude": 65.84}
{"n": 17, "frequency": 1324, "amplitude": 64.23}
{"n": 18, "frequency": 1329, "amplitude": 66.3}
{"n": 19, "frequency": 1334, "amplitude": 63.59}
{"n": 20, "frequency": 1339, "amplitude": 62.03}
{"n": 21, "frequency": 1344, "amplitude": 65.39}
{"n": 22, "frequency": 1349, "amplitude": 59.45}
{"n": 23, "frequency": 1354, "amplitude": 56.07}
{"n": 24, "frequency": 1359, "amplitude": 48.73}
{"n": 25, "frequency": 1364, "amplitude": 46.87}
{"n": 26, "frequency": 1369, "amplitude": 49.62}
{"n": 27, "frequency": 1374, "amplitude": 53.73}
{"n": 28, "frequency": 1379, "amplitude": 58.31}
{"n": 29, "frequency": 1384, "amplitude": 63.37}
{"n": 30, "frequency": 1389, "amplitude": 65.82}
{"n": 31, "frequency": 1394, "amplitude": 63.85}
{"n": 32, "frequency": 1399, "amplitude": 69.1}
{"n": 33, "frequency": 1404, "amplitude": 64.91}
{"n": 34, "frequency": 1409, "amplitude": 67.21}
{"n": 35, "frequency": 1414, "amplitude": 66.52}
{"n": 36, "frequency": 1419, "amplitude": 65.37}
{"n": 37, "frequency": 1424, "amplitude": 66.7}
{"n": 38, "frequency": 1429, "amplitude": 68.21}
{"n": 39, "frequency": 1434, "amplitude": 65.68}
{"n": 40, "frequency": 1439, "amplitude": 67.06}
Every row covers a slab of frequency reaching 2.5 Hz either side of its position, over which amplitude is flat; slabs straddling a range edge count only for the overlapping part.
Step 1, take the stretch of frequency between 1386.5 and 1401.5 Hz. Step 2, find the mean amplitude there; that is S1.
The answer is 66.3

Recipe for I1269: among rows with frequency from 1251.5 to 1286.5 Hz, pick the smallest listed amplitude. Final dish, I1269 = 61.76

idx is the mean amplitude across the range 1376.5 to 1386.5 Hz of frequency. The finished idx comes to 60.8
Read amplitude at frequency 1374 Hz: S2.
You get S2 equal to 53.73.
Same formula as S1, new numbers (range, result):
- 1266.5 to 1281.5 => 64.8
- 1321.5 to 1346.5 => 64.3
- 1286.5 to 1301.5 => 64.1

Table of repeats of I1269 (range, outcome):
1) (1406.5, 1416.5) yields 66.52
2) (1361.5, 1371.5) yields 46.87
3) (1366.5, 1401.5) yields 49.62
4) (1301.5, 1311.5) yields 62.95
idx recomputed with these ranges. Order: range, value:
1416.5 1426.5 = 66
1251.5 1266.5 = 63.6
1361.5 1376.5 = 50.1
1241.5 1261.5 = 63.6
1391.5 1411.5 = 66.3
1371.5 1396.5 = 61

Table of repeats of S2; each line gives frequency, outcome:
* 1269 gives 63.01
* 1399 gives 69.1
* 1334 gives 63.59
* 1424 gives 66.7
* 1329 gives 66.3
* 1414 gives 66.52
